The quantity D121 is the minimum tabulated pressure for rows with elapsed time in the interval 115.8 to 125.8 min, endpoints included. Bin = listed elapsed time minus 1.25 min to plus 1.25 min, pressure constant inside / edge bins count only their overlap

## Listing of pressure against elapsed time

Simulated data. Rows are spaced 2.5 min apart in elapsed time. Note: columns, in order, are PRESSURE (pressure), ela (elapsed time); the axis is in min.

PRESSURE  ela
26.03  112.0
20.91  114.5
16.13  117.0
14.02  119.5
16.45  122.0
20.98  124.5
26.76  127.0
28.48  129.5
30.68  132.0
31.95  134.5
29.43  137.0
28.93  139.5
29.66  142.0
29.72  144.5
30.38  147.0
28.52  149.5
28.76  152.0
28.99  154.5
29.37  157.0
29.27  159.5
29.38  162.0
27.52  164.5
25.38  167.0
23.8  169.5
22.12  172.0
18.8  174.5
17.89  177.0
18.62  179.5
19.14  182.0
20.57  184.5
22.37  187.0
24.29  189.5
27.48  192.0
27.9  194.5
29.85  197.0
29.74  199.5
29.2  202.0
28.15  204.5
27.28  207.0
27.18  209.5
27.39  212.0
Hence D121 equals 14.02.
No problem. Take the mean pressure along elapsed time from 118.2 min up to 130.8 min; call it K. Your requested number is 21.4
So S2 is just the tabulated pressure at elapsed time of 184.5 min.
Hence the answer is 20.57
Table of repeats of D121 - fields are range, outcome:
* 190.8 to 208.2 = 27.28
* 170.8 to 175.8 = 18.8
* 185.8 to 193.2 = 22.37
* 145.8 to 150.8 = 28.52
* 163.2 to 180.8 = 17.89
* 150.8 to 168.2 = 25.38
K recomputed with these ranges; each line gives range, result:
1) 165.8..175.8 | 22.5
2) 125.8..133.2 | 28.6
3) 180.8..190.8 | 21.6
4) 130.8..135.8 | 31.3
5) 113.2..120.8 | 17.1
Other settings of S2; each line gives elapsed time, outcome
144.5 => 29.72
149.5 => 28.52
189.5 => 24.29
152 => 28.76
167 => 25.38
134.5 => 31.95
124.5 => 20.98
